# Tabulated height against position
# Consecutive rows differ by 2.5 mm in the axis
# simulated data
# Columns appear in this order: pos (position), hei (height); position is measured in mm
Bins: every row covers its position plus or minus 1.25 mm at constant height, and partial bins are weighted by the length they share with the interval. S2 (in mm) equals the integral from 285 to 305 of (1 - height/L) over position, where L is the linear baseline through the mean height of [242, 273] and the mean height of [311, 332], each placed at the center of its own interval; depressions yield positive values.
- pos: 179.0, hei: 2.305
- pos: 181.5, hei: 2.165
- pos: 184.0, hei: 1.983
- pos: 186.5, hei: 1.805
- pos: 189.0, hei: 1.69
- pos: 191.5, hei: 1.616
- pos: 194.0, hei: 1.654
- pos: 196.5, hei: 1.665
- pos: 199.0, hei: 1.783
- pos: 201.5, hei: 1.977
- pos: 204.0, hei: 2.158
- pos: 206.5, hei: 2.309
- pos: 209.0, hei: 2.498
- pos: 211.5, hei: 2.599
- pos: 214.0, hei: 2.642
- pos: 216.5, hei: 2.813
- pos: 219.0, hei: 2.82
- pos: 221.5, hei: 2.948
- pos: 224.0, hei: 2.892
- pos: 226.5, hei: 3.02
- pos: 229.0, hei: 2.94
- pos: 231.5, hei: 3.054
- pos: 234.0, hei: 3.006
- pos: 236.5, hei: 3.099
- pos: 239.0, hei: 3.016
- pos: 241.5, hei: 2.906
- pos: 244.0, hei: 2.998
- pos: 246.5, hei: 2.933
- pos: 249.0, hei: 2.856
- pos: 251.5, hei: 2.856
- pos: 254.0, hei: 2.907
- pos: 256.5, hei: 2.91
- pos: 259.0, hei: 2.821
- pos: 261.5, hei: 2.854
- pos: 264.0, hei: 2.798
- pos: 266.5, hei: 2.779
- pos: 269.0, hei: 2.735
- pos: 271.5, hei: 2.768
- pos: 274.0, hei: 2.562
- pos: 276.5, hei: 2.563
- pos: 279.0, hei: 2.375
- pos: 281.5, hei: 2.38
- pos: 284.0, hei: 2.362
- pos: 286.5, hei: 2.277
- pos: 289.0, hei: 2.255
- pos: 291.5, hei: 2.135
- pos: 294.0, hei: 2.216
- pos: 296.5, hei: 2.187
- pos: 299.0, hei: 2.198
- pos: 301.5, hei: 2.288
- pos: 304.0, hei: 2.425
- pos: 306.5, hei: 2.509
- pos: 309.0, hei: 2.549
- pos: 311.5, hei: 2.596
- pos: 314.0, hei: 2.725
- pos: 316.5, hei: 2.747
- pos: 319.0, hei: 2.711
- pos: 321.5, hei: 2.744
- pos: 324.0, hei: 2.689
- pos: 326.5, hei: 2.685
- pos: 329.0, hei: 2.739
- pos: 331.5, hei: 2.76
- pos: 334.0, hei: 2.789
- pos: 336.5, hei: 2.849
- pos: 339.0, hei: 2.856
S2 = 3.8 mm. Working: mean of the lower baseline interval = 2.85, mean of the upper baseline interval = 2.71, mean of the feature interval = 2.25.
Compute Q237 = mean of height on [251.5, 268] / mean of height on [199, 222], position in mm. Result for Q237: 1.15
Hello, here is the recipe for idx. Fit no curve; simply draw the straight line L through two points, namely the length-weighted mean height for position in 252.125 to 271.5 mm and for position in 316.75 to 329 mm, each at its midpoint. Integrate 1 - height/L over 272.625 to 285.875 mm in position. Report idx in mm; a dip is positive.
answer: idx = 1.7 mm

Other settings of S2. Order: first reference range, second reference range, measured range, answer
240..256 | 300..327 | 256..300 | 4.3 mm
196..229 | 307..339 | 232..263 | -4.3 mm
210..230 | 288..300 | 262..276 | -1.8 mm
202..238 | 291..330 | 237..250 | -1.2 mm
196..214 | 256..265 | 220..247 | -4.9 mm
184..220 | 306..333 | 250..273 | -3.9 mm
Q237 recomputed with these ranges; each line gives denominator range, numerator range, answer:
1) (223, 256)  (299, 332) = 0.88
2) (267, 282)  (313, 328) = 1.05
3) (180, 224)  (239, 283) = 1.26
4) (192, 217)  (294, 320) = 1.14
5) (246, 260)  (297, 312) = 0.84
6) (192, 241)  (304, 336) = 1.05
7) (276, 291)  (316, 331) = 1.16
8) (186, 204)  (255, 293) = 1.45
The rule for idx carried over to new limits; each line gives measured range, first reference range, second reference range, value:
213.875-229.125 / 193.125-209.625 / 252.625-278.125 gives -4.37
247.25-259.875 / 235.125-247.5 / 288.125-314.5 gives -0.05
